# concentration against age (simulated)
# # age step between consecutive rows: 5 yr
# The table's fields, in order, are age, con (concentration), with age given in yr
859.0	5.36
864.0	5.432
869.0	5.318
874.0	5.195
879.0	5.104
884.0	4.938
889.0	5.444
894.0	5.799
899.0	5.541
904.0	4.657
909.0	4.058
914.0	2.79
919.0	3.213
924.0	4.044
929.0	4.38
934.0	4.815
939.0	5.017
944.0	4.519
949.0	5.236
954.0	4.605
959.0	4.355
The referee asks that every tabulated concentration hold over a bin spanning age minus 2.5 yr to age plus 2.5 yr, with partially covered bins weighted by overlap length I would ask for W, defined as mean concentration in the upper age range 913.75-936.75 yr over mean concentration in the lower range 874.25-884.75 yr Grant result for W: 0.78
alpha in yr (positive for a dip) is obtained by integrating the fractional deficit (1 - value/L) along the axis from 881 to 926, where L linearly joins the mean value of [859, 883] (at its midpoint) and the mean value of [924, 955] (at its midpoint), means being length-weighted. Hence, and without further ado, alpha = 4.50 yr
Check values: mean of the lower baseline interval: 5.25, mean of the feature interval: 4.51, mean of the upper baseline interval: 4.71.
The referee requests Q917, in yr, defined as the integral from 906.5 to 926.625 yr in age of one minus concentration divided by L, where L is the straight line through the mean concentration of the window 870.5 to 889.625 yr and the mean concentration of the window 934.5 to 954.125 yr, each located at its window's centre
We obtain 5.9 yr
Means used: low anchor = 5.15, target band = 3.53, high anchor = 4.87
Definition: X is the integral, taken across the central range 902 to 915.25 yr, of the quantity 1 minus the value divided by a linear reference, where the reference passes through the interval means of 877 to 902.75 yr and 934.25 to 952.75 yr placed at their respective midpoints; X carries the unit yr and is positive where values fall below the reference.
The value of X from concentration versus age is 3.3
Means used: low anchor 5.34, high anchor 4.89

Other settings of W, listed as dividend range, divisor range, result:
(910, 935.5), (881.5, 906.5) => 0.72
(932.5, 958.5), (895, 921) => 1.15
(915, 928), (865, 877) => 0.69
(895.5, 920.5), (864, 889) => 0.80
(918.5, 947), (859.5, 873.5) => 0.83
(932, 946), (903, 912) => 1.14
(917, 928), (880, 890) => 0.73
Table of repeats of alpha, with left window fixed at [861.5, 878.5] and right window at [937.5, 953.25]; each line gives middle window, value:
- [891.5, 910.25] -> 0.2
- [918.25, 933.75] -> 2.8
